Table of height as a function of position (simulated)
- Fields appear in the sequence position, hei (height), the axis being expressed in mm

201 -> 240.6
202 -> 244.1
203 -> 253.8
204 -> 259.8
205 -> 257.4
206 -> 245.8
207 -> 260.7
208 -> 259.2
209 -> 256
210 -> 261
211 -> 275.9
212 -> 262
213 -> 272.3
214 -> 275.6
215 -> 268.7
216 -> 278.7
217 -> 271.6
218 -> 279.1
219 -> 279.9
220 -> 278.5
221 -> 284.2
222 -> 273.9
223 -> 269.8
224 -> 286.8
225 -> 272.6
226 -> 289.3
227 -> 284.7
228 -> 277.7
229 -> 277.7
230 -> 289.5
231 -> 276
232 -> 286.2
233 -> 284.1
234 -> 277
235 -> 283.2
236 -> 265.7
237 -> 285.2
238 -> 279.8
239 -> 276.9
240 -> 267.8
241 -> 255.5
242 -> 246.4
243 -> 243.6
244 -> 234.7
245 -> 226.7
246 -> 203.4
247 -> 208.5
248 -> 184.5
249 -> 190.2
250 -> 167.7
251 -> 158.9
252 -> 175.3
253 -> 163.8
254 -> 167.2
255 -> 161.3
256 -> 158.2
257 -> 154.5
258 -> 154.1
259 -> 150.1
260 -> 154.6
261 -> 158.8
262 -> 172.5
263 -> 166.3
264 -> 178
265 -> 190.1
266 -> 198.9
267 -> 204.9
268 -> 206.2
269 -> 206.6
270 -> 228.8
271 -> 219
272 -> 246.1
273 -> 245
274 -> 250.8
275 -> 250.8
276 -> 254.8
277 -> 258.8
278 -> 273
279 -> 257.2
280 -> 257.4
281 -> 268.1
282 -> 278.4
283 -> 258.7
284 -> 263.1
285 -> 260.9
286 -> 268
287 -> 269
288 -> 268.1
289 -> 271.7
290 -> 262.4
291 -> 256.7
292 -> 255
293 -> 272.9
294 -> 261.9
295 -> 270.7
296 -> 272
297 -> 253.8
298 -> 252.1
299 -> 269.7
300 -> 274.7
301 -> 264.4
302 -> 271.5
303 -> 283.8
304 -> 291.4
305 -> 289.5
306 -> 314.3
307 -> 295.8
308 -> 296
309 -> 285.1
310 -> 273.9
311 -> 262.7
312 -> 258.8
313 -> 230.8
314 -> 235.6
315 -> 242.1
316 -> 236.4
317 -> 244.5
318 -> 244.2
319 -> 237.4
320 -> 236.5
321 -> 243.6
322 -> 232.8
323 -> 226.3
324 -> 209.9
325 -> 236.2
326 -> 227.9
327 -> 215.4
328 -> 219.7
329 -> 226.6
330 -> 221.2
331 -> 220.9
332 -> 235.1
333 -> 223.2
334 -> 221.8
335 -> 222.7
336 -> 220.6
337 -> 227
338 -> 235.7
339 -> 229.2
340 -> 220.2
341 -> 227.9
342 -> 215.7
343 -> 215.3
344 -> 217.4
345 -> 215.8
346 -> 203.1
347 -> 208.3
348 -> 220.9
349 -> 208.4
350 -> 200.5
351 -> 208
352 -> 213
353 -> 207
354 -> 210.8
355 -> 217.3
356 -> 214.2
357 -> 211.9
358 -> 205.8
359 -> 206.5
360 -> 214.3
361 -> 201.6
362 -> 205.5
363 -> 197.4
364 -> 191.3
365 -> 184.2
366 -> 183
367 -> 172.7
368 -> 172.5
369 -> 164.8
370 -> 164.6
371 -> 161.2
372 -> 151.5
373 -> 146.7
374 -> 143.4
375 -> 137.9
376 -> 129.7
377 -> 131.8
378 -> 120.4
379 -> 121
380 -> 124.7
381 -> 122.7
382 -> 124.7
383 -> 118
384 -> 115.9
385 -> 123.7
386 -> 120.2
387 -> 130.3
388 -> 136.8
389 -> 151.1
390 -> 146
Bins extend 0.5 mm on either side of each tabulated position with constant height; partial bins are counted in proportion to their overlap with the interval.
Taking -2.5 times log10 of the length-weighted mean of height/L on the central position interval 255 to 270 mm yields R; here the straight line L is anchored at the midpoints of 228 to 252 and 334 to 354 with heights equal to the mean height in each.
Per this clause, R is 0.33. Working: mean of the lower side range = 246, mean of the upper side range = 217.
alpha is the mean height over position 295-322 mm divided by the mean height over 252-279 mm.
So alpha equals 1.3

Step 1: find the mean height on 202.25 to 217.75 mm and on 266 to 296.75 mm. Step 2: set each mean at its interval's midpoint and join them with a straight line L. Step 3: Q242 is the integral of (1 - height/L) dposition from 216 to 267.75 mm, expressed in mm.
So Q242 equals 5.8 mm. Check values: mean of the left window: 264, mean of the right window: 253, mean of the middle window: 230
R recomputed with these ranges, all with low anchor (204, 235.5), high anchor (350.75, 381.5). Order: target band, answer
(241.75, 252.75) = 0.257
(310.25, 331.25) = -0.141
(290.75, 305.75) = -0.220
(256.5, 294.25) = 0.022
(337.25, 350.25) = -0.144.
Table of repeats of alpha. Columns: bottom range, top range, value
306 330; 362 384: 0.62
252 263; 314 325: 1.47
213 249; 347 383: 0.67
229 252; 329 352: 0.90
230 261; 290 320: 1.21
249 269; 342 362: 1.22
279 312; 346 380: 0.67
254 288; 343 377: 0.87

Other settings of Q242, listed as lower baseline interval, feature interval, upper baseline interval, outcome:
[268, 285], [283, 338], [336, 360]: -4.40 mm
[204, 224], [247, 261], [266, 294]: 5.01 mm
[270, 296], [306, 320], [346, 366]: -1.22 mm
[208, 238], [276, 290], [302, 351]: -0.61 mm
